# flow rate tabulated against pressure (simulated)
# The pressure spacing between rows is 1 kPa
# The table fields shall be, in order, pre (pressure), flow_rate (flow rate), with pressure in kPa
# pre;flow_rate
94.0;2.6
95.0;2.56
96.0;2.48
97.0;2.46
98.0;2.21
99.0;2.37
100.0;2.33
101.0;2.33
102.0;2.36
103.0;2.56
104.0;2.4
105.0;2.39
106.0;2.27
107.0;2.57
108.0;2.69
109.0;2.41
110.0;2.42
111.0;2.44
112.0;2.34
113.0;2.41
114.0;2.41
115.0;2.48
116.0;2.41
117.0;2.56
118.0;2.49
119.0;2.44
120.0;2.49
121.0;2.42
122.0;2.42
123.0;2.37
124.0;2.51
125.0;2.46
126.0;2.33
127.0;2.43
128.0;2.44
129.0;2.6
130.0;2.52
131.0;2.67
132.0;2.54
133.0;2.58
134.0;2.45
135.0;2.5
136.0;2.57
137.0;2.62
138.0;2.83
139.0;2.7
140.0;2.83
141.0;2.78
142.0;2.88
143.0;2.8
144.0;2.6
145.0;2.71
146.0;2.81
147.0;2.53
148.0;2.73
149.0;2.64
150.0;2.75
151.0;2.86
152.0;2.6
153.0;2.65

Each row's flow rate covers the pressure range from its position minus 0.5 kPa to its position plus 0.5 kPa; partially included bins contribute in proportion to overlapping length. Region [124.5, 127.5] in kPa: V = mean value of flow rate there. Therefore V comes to 2.41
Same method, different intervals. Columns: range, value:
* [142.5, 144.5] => 2.7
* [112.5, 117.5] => 2.45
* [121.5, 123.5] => 2.4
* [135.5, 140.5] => 2.71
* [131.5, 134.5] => 2.52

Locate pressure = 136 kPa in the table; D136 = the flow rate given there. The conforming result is 2.57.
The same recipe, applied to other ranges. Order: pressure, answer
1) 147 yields 2.53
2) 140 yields 2.83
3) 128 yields 2.44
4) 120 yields 2.49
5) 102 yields 2.36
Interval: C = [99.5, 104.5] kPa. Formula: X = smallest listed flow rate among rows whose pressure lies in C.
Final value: 2.33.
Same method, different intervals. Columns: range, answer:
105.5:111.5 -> 2.27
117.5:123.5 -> 2.37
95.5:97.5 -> 2.46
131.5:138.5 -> 2.45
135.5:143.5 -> 2.57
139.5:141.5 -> 2.78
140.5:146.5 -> 2.6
